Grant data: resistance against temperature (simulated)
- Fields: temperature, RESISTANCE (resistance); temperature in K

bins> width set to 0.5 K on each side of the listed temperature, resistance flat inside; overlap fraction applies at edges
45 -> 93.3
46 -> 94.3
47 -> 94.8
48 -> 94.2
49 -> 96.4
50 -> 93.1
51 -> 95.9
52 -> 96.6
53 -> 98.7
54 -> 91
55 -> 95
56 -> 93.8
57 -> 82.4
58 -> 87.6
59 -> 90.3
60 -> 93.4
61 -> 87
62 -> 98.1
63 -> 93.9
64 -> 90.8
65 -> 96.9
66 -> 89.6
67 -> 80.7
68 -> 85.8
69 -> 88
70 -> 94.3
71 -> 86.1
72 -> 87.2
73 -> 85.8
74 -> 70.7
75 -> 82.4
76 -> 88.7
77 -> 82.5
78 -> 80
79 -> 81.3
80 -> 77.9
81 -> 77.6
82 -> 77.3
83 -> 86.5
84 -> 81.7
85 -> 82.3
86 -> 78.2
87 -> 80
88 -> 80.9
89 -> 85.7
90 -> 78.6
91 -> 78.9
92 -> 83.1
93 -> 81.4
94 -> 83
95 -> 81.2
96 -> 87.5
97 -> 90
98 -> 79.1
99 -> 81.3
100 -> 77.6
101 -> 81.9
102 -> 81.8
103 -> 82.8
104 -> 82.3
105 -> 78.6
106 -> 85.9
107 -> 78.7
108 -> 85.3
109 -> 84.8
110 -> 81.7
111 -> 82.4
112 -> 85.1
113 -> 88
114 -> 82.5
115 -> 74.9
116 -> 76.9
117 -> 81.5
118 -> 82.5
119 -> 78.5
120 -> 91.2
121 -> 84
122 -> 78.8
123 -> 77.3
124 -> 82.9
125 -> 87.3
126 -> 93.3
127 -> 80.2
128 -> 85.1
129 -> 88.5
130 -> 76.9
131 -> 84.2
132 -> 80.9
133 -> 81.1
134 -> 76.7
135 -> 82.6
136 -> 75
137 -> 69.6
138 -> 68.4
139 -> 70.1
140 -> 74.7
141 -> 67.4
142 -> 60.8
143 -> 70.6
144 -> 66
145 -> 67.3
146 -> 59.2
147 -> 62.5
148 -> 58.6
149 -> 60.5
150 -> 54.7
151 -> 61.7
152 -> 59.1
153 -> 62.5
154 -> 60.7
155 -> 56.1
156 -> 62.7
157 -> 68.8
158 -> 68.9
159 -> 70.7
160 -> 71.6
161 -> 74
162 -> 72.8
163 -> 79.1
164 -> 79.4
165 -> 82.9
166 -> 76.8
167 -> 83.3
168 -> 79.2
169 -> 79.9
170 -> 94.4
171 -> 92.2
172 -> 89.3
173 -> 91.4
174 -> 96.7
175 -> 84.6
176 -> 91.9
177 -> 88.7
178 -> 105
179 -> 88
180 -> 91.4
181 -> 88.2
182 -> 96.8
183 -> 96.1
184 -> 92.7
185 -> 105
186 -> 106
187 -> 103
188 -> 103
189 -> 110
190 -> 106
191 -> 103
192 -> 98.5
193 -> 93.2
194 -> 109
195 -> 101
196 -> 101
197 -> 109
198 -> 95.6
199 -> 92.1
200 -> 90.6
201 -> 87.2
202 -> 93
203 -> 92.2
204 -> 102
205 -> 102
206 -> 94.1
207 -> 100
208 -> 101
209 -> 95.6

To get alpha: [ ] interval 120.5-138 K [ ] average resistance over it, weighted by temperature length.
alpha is 81.1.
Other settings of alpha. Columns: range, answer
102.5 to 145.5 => 79.4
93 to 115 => 82.7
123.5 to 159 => 71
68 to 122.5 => 82.4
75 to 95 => 81.4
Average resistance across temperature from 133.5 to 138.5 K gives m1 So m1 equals 74.5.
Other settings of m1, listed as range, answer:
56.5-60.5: 88.4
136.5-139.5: 69.4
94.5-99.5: 83.8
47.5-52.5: 95.2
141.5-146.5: 64.8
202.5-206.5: 97.6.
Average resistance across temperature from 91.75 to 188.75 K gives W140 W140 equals 80.2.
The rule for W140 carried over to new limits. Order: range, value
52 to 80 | 88.2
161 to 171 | 81.1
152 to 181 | 79.9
